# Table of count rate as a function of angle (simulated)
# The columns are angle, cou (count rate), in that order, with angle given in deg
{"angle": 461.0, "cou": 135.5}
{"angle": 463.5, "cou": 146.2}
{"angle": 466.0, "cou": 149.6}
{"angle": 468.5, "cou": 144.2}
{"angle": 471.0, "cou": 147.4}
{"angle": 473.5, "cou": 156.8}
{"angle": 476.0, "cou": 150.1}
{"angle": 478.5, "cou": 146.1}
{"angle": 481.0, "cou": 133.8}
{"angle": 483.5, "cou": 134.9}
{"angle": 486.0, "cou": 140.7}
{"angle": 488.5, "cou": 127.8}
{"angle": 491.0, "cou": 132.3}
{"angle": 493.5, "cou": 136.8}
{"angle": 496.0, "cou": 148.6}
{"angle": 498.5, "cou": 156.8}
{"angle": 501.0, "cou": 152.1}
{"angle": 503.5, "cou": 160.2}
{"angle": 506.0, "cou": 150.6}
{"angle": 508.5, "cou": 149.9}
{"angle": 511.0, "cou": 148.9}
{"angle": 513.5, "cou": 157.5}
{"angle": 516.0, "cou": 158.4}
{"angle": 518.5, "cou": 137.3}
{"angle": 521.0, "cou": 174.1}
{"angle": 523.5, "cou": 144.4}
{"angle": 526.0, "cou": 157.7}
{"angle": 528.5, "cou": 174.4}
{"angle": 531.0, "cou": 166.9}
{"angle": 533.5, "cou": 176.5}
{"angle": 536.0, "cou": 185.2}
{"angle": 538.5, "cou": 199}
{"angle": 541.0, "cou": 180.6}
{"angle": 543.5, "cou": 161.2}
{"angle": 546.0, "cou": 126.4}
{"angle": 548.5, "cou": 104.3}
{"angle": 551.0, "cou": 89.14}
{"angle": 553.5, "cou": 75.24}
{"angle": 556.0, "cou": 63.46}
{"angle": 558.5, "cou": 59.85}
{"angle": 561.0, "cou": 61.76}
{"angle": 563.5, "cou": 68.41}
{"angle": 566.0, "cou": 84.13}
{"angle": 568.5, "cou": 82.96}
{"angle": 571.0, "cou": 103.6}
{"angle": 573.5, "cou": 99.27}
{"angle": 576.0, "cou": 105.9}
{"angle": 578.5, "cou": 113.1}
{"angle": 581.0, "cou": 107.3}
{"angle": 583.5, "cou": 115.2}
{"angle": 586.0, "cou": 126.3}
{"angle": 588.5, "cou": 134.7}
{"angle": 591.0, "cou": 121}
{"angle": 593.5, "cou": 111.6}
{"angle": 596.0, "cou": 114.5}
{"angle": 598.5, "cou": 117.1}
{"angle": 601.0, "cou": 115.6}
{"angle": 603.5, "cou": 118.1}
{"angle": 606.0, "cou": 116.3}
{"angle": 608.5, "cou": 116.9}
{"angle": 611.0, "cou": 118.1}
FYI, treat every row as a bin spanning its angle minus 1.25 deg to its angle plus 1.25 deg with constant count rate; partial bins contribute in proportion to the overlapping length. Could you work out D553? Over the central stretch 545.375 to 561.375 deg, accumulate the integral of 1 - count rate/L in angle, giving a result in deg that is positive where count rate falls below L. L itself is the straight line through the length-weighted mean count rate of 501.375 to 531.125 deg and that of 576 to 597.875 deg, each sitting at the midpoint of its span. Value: 6.3 deg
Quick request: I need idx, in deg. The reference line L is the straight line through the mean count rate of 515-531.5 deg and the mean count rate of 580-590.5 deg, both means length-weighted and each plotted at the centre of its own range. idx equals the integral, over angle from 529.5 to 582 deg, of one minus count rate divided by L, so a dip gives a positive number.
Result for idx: 9.5 deg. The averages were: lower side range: 159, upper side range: 121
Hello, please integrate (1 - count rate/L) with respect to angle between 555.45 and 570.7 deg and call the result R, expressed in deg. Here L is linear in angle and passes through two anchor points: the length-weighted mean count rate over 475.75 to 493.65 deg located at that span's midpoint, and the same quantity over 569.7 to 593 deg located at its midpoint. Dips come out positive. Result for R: 5.89 deg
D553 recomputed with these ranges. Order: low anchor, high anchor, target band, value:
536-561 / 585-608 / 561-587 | 4.5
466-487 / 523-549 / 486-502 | 0.9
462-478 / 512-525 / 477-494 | 1.6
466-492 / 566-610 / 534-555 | -2.7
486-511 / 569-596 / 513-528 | -2.0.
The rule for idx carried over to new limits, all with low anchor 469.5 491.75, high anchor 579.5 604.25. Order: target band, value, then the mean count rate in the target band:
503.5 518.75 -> -1.94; 152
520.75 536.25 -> -4.22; 167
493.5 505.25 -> -1.28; 152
